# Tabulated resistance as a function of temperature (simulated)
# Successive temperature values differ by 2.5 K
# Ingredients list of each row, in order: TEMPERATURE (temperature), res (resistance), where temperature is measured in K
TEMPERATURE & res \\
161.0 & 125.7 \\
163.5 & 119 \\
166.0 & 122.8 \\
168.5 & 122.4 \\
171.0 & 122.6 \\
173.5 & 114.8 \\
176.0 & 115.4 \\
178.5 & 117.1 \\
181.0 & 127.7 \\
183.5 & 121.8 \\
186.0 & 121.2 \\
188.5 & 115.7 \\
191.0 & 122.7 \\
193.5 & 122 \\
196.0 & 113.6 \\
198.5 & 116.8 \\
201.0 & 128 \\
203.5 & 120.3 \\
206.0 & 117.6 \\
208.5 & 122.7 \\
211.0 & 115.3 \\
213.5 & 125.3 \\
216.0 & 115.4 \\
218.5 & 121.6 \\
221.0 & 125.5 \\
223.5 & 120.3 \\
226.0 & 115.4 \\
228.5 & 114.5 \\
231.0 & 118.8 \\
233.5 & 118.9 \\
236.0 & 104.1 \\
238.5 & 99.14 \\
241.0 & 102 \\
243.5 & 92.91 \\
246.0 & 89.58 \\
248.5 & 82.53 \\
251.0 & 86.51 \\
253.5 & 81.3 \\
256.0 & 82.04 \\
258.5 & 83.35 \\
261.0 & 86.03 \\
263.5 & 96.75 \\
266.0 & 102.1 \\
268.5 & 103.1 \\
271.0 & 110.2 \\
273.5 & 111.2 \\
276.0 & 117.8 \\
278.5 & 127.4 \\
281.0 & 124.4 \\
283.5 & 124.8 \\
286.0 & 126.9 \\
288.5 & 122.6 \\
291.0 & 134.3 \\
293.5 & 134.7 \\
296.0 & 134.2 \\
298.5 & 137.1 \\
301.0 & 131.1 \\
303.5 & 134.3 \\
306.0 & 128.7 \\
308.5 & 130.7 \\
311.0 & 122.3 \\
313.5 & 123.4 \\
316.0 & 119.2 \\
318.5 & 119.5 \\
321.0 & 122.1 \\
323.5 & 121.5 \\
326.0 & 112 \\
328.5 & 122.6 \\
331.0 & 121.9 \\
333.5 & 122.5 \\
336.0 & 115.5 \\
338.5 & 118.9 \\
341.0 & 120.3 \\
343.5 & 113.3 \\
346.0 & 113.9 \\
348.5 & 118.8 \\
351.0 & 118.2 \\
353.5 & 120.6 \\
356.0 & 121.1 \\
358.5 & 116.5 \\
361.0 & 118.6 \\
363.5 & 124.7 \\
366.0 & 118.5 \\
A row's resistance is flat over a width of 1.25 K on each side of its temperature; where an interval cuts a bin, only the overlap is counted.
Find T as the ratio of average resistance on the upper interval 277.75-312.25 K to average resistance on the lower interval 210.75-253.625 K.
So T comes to 1.20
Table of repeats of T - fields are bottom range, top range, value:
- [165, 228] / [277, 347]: 1.04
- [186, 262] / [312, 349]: 1.09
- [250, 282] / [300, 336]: 1.22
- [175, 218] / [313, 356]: 0.99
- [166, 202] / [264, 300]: 1.01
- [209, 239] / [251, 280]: 0.85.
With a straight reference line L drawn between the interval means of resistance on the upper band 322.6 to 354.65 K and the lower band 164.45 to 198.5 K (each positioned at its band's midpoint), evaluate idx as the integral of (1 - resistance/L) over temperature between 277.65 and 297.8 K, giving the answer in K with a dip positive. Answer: -1.7 K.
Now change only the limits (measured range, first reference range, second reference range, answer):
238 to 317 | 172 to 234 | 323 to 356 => 4.6 K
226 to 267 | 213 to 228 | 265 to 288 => 7.5 K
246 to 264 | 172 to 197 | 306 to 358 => 5.2 K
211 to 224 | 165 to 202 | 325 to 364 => -0.1 K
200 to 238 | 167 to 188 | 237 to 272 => -4.7 K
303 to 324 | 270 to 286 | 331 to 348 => -1.0 K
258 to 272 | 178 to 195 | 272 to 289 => 2.8 K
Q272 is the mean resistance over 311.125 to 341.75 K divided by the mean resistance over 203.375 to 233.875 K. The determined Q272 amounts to 1.01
